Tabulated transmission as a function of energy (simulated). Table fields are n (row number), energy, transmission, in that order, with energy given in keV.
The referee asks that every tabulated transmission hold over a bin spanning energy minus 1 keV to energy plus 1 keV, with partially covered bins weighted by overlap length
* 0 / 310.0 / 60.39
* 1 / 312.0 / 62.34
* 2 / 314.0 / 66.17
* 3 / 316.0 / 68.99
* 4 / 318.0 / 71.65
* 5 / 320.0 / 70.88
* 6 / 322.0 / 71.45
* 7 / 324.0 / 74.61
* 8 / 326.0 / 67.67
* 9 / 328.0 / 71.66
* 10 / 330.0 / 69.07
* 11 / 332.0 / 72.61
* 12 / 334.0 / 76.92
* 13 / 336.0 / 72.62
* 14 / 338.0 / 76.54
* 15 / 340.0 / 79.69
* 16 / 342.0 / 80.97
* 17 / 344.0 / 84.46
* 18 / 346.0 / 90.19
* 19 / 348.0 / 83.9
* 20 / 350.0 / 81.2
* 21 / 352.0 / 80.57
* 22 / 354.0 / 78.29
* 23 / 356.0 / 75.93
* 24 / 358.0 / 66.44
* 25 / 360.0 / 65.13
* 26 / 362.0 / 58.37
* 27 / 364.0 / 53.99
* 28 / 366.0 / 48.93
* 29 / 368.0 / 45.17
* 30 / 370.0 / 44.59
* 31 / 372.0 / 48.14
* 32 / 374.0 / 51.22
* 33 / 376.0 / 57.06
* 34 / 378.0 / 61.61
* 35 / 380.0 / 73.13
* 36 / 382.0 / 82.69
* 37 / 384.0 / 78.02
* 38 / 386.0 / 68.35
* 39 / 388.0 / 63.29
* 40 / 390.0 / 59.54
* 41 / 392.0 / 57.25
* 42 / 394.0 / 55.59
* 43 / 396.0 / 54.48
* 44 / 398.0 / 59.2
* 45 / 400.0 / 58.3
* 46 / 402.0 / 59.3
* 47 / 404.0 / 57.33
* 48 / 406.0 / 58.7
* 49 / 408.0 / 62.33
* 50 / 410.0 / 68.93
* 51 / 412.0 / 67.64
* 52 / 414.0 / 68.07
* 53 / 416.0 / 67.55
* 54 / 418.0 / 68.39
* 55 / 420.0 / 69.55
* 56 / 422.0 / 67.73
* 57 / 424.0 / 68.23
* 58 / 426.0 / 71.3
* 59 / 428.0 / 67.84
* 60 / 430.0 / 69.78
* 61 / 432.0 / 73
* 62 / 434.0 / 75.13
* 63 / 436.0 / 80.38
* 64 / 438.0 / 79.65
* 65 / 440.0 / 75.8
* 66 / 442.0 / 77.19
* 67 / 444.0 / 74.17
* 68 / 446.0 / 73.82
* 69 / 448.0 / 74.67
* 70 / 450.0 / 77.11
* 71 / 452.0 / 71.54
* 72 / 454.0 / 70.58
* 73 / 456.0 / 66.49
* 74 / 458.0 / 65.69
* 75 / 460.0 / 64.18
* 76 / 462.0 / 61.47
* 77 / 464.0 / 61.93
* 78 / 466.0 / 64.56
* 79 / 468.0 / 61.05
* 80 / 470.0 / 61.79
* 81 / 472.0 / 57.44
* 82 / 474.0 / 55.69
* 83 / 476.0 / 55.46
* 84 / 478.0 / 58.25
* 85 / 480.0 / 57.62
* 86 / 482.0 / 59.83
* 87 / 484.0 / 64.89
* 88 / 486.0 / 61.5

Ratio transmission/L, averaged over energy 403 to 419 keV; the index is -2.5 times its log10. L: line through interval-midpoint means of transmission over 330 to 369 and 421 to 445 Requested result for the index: 0.129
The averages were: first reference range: 72.1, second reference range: 73.3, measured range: 64.9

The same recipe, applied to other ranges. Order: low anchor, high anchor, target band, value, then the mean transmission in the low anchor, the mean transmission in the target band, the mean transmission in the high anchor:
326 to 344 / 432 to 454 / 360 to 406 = 0.26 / 75.1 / 59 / 75.6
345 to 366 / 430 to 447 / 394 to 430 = 0.16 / 72.2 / 64.3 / 75.8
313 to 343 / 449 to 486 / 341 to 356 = -0.16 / 72.8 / 82.3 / 63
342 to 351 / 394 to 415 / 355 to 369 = 0.31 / 84.5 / 59.1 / 61.2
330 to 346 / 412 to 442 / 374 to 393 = 0.14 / 77.9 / 66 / 71.7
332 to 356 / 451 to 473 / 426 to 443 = -0.10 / 80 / 74.6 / 64.2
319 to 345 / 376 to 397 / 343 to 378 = 0.07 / 74.6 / 65.4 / 65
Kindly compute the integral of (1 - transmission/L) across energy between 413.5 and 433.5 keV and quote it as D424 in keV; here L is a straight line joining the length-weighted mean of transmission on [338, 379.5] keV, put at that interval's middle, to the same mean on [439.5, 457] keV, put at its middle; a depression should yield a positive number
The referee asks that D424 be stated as 0.7 keV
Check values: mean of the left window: 67.1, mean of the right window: 73.4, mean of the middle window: 69.3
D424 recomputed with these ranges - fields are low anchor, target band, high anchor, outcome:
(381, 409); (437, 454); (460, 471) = -3.50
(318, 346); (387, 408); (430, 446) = 4.74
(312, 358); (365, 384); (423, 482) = 3.82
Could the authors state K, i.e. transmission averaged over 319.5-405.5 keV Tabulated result 67.1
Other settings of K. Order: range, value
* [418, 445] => 72.9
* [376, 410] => 63.1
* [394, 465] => 68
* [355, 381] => 57.7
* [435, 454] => 75.7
